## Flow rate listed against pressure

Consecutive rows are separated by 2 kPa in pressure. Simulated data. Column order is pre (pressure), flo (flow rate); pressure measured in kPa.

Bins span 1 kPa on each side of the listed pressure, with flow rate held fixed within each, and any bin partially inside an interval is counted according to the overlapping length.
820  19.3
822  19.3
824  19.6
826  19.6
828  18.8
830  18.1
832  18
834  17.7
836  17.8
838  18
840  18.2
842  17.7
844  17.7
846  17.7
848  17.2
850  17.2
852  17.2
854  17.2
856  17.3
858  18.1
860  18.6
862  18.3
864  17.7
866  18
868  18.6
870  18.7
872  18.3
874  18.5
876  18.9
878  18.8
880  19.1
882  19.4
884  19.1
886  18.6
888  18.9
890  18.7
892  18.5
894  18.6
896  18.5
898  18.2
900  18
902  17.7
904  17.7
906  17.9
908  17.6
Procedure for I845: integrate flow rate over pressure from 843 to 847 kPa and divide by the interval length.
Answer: 17.7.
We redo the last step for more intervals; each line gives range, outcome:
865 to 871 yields 18.4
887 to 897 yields 18.6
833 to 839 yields 17.8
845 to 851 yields 17.4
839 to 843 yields 17.9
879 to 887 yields 19.1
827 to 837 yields 18.1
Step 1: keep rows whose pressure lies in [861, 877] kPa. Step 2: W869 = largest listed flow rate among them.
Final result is 18.9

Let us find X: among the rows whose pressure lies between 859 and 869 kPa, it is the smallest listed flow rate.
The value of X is 17.7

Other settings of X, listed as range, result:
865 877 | 18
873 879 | 18.5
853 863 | 17.2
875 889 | 18.6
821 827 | 19.3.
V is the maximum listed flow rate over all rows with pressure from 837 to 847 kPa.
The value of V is 18.2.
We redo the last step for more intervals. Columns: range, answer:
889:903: 18.7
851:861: 18.6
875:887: 19.4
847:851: 17.2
